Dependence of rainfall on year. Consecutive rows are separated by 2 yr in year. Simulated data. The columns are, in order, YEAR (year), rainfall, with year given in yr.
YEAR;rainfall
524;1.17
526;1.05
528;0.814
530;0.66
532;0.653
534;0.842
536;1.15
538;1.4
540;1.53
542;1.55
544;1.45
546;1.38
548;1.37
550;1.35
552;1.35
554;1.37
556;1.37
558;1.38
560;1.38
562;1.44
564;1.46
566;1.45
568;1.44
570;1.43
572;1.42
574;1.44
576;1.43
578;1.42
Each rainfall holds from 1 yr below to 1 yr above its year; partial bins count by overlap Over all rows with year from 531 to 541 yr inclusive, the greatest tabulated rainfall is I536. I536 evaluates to 1.53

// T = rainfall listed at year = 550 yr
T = 1.35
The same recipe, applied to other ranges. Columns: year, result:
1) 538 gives 1.4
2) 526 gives 1.05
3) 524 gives 1.17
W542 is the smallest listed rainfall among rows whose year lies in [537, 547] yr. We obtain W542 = 1.38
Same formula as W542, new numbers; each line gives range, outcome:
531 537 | 0.653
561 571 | 1.43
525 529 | 0.814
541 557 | 1.35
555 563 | 1.37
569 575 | 1.42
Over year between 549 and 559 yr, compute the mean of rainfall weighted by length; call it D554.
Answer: 1.36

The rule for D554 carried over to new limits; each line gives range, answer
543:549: 1.4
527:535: 0.742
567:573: 1.43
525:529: 0.932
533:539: 1.13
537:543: 1.49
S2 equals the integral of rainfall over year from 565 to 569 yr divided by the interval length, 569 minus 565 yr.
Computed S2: 1.44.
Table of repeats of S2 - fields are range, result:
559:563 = 1.41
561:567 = 1.45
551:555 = 1.36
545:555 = 1.36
